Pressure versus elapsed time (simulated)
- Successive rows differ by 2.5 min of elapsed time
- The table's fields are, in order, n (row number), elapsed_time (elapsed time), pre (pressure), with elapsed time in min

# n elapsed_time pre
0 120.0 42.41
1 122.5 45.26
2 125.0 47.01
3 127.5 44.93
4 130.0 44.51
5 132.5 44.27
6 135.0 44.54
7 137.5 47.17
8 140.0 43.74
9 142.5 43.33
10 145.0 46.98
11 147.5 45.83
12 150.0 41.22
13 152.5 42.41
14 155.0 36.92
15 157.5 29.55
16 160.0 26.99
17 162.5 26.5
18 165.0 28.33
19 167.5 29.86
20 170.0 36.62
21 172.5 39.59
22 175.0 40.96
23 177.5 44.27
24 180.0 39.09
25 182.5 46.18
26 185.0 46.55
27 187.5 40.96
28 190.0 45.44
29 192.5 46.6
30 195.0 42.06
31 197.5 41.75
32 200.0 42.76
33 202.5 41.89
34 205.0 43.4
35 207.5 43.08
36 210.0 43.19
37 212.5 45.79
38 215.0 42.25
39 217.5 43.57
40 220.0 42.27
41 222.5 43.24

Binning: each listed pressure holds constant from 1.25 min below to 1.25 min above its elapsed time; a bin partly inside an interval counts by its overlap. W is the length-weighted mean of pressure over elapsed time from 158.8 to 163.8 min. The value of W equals 26.8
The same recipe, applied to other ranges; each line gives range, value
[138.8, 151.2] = 44.2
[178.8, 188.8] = 43.2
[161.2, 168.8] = 28.3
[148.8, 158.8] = 37.5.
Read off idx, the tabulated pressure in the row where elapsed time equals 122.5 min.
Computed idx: 45.26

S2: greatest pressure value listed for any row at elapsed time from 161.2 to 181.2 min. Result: 44.27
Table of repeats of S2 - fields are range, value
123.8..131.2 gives 47.01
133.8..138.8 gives 47.17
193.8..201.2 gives 42.76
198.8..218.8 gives 45.79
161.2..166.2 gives 28.33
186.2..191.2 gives 45.44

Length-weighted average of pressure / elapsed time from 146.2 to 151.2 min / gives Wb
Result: 43.6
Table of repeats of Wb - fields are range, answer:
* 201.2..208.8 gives 42.8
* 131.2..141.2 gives 44.9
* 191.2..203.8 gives 43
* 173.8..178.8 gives 42.6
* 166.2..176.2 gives 36.7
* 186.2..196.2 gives 43.8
